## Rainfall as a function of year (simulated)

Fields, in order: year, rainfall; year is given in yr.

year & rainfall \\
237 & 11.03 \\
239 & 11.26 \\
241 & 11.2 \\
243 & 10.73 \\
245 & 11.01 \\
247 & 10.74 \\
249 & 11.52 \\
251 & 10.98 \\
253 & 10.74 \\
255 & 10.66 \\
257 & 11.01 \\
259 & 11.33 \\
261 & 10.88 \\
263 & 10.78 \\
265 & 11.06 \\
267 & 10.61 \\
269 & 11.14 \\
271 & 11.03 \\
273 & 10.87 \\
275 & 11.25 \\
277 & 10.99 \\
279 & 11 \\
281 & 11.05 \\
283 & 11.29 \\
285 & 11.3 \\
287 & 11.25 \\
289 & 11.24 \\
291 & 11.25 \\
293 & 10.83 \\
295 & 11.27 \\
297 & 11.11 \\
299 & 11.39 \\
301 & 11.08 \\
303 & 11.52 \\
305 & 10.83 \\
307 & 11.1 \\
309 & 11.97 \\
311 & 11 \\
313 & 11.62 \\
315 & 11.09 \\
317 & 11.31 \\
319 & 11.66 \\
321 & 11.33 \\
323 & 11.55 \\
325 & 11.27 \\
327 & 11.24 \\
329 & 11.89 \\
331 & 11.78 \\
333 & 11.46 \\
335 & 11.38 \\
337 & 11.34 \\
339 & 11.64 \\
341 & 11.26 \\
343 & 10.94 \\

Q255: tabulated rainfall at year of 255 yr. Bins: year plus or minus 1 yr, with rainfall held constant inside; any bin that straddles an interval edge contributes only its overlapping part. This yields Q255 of 10.66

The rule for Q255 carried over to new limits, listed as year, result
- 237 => 11.03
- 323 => 11.55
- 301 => 11.08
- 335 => 11.38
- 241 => 11.2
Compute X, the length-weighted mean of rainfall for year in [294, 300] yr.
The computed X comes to 11.3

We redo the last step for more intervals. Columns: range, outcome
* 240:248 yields 10.9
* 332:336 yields 11.4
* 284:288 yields 11.3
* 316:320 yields 11.5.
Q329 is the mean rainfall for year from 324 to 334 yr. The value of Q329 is 11.5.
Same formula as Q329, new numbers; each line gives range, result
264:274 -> 10.9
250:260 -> 10.9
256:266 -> 11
